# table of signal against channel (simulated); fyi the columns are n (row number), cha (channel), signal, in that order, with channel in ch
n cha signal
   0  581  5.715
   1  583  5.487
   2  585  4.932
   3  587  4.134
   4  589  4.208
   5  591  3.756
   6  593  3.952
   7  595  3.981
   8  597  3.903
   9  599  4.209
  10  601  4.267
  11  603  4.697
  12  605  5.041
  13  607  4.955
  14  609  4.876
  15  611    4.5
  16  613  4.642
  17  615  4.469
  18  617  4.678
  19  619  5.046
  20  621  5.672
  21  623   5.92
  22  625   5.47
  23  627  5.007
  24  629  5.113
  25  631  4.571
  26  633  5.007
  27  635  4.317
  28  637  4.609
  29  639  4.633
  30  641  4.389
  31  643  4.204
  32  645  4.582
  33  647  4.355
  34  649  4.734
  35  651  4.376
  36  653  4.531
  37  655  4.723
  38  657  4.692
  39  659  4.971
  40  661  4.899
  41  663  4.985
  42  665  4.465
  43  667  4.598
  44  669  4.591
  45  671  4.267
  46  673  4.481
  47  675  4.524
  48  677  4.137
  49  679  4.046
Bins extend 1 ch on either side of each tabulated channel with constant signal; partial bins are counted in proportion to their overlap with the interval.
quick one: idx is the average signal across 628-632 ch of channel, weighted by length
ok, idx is 4.84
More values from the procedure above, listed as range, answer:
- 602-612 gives 4.81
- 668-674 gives 4.45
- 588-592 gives 3.98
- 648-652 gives 4.55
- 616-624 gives 5.33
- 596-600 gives 4.06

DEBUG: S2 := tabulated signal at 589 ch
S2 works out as 4.208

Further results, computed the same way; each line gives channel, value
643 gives 4.204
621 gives 5.672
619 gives 5.046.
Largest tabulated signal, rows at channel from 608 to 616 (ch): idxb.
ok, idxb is 4.876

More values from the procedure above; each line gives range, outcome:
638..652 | 4.734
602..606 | 5.041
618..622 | 5.672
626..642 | 5.113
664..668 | 4.598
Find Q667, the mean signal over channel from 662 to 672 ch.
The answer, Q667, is 4.58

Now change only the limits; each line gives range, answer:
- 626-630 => 5.06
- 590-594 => 3.85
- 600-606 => 4.67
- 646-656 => 4.54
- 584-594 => 4.2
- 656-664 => 4.89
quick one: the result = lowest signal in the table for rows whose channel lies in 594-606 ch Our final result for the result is 3.903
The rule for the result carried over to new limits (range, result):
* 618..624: 5.046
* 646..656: 4.355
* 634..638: 4.317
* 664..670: 4.465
